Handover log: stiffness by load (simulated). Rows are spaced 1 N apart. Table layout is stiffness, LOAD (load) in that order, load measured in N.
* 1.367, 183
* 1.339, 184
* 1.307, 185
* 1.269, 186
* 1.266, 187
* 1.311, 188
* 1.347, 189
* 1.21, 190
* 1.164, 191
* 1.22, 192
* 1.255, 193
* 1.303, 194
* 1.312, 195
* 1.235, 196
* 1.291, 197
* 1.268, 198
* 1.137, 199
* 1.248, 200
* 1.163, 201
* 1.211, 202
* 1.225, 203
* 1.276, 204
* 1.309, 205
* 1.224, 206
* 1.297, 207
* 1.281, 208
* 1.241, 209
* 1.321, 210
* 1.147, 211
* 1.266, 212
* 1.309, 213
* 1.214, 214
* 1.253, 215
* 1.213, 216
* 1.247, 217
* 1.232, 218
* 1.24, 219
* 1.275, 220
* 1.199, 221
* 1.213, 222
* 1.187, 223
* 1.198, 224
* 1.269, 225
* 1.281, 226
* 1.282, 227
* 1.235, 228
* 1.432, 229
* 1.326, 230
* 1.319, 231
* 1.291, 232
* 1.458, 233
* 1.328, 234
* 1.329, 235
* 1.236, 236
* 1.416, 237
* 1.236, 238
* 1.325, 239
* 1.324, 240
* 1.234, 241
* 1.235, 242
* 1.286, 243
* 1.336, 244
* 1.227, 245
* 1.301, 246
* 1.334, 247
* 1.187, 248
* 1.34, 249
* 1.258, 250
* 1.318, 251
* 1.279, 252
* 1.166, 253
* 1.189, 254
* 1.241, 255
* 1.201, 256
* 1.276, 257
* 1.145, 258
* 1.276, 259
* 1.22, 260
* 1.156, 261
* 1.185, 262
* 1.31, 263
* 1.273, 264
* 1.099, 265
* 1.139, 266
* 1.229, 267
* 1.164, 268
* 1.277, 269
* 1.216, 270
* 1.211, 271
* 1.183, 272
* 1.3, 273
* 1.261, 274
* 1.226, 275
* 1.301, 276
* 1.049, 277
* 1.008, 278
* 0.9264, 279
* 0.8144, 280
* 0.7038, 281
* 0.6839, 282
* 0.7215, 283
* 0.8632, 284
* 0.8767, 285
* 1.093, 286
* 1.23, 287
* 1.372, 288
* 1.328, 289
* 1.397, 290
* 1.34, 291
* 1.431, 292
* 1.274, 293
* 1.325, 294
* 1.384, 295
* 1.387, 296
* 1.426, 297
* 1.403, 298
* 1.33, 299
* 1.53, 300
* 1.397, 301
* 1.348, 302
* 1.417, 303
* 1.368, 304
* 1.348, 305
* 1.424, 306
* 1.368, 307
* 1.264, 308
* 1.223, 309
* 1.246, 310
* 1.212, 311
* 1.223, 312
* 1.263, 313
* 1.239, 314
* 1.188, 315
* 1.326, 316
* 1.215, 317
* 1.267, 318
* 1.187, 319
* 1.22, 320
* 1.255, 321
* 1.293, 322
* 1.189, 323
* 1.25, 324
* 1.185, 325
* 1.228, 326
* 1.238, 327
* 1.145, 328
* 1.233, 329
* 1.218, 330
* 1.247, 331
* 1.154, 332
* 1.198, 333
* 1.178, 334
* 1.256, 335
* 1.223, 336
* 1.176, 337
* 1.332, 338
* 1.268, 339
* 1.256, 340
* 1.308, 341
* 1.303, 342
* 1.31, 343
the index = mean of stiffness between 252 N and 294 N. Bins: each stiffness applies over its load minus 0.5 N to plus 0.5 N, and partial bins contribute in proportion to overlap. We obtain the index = 1.16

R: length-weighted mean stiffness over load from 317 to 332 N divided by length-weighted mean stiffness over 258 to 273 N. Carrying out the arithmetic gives 1.01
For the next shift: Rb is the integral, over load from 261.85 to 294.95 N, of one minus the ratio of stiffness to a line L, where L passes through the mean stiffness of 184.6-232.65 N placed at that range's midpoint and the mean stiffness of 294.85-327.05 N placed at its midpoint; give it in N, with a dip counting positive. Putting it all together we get 3.5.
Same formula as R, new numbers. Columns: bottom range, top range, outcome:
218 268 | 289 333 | 1.03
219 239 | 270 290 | 0.83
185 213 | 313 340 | 0.98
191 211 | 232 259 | 1.02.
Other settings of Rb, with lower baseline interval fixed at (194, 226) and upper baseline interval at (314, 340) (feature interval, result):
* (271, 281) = 1.07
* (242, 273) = 0.05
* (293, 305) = -1.50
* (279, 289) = 2.31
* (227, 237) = -0.72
